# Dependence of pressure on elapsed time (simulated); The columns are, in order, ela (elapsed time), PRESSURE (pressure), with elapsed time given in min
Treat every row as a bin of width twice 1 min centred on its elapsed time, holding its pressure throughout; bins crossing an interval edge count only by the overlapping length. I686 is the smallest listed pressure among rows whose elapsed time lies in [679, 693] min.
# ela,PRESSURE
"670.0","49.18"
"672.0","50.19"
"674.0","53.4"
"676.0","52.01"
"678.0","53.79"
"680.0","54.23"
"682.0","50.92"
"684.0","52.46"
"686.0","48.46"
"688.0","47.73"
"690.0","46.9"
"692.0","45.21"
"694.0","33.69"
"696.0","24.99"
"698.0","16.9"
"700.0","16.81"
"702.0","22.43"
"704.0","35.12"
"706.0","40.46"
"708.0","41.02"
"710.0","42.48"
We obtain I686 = 45.21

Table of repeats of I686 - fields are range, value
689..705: 16.81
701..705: 22.43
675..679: 52.01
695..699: 16.9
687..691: 46.9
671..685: 50.19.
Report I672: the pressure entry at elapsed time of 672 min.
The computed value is 50.19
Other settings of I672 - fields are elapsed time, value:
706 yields 40.46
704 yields 35.12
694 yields 33.69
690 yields 46.9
